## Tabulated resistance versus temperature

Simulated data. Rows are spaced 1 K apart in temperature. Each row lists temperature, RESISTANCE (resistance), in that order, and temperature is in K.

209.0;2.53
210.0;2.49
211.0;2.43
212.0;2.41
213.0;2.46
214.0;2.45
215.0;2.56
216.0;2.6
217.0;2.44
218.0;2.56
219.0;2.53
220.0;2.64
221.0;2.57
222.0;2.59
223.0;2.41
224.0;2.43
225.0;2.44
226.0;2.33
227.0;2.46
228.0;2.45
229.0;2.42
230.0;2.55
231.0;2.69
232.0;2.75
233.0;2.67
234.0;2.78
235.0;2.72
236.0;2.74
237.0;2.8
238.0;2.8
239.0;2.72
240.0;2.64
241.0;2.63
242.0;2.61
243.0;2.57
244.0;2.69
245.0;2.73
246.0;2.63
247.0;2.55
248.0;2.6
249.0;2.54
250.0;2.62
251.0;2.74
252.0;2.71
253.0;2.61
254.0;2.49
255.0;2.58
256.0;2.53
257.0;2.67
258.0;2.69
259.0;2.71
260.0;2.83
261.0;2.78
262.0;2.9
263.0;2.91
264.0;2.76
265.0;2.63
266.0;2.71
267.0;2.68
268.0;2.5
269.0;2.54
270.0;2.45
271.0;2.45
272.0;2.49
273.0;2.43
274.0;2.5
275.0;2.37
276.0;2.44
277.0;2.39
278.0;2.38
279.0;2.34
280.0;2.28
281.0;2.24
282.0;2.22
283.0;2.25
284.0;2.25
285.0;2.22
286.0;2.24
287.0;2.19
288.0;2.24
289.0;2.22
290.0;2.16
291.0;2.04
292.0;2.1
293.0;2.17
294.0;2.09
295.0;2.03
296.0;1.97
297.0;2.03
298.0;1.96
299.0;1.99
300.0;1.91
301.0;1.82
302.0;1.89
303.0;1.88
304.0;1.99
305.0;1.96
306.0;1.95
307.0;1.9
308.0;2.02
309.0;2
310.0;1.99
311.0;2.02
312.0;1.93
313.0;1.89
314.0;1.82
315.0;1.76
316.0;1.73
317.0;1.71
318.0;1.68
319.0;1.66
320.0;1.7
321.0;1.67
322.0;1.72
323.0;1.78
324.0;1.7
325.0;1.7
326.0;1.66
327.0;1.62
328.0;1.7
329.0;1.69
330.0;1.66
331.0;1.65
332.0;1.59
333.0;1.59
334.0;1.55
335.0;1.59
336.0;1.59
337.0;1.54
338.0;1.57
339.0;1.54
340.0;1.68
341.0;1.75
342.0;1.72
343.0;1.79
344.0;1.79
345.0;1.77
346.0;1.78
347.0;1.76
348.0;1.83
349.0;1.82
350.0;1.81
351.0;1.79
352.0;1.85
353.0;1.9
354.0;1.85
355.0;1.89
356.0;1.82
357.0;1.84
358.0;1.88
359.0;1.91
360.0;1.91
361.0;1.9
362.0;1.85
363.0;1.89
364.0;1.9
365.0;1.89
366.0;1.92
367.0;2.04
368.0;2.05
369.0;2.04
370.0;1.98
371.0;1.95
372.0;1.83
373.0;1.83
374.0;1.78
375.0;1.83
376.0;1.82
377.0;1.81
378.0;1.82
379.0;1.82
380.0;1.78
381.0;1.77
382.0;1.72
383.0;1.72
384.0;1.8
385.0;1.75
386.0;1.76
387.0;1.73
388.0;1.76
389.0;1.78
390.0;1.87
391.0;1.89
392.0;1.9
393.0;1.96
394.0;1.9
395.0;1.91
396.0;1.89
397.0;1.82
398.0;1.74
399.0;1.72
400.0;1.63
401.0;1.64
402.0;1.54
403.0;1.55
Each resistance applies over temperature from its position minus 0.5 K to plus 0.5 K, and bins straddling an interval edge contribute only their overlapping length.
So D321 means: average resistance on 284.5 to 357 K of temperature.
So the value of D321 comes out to 1.84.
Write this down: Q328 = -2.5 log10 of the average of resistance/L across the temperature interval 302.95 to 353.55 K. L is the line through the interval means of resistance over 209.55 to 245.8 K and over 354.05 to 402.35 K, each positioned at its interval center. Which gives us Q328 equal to 0.18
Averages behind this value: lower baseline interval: 2.58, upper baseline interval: 1.84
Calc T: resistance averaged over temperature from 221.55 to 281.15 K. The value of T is 2.59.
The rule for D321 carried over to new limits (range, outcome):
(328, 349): 1.68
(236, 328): 2.27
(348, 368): 1.88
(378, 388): 1.76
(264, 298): 2.31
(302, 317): 1.91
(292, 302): 2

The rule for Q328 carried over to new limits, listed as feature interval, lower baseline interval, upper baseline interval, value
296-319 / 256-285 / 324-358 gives 0.11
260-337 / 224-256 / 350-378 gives 0.11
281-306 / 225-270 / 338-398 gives 0.13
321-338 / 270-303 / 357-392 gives 0.23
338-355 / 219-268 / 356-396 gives 0.15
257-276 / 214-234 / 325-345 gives -0.19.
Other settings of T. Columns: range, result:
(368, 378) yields 1.88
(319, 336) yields 1.66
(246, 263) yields 2.67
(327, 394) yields 1.8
